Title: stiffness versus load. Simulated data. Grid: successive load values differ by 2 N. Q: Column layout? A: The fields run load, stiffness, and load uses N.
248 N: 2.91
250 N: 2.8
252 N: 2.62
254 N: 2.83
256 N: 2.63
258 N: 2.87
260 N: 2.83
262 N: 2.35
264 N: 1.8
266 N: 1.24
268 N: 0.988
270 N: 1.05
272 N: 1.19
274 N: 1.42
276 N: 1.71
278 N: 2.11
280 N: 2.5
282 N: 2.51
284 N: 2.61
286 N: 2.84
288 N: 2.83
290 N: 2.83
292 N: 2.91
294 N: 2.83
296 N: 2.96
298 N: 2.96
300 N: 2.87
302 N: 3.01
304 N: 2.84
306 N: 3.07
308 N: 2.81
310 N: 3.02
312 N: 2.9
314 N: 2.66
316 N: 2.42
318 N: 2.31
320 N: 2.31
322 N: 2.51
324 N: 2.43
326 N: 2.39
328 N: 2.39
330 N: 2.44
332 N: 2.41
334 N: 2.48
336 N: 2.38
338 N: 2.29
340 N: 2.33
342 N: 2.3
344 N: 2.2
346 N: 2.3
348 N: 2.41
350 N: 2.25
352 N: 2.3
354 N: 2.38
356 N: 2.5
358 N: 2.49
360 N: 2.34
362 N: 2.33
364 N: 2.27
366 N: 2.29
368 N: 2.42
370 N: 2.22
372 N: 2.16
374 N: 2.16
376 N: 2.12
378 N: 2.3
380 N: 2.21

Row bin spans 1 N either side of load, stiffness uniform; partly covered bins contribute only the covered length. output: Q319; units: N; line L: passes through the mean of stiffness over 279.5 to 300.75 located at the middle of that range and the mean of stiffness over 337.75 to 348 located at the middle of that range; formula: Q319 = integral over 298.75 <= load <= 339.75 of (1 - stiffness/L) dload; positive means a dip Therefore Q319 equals -1.2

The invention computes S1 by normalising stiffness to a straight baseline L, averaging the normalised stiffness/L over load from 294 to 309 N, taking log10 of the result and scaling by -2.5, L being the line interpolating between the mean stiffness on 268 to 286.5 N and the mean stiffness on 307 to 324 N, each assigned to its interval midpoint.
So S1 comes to -0.24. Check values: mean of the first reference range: 1.92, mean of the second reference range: 2.61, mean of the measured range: 2.92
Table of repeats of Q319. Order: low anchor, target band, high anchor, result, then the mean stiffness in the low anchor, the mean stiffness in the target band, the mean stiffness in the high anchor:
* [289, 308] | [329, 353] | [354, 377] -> 1.8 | 2.91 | 2.34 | 2.3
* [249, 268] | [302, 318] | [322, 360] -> -2.9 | 2.36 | 2.8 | 2.37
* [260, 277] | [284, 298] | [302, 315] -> -3.4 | 1.55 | 2.85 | 2.89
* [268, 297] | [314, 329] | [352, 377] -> -0.8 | 2.26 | 2.41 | 2.31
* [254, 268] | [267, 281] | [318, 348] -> 4.3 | 2.23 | 1.57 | 2.37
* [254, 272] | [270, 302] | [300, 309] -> 1.1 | 1.97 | 2.44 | 2.93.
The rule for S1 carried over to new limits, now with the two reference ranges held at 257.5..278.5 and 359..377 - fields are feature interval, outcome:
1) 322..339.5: -0.17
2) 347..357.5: -0.09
